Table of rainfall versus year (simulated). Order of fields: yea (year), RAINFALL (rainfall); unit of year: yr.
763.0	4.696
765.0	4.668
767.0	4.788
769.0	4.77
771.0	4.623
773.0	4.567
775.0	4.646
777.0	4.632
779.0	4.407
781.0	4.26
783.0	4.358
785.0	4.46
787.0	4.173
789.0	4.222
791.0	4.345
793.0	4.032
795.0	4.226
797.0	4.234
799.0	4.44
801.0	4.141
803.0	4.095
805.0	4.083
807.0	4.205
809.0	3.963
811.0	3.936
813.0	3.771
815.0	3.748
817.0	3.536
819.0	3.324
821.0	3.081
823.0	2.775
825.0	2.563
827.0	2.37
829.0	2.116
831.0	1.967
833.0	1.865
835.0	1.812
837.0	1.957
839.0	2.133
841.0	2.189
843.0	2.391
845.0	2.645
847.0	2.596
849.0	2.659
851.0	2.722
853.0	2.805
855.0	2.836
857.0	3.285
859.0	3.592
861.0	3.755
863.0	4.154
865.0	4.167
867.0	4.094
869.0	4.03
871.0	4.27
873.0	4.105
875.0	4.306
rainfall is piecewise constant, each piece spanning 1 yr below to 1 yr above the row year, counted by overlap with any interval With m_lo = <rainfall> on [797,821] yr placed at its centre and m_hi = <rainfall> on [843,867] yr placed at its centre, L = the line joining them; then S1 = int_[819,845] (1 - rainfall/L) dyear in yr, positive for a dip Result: 9.1 yr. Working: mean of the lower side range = 3.91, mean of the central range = 2.32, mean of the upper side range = 3.2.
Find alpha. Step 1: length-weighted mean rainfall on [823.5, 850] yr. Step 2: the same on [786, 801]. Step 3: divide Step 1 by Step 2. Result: 0.5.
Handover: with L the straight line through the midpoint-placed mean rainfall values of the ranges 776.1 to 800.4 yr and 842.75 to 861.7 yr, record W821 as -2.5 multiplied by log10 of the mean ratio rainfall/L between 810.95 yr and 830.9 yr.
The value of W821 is 0.20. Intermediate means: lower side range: 4.31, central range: 3.03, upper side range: 2.94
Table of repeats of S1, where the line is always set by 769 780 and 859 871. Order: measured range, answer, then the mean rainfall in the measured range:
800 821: 2.5 yr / 3.84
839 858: 6.8 yr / 2.65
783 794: 0.6 yr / 4.26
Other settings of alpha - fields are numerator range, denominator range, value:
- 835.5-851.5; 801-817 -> 0.60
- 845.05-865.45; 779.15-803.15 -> 0.75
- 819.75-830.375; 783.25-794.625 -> 0.61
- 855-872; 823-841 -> 1.80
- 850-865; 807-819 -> 0.89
